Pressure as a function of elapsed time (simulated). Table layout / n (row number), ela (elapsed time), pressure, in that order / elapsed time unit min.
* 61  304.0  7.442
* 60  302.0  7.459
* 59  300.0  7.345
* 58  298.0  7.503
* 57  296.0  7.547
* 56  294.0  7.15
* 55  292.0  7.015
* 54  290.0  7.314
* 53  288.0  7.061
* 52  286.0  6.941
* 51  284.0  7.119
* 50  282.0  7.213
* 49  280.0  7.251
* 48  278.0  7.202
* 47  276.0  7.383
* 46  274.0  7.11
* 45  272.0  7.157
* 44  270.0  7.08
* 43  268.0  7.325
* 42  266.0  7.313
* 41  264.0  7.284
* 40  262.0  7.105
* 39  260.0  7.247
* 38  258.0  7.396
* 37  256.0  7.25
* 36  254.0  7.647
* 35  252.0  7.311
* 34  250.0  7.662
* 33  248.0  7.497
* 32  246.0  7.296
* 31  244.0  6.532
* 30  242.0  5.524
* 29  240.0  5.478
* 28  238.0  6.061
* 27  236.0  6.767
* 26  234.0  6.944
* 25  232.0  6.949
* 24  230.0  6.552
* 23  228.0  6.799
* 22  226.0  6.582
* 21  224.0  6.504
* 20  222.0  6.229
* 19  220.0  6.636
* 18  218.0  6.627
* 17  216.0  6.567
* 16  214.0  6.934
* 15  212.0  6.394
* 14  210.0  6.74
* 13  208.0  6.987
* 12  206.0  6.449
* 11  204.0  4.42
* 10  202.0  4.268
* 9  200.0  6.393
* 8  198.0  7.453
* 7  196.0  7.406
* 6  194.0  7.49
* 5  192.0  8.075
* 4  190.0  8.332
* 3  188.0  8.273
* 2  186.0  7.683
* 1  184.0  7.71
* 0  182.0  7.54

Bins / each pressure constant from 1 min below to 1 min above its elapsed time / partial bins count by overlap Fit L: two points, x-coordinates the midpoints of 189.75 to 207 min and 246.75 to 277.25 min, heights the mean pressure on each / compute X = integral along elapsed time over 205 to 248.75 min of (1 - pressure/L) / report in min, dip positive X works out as 2.18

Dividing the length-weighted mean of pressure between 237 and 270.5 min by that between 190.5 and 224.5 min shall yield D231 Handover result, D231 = 1.06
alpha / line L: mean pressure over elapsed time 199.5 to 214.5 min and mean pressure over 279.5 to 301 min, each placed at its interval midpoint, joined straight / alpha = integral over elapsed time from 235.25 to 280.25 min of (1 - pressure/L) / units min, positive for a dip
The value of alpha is -1.8 min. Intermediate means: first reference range 6.03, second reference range 7.22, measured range 7.04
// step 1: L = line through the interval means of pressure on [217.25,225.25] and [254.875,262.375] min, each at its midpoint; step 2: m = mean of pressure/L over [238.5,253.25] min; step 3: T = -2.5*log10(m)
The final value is 0.04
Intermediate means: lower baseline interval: 6.5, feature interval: 6.75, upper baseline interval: 7.27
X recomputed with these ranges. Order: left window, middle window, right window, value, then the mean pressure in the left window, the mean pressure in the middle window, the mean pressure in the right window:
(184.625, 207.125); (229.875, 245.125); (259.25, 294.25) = 1.6 min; 6.94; 6.35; 7.18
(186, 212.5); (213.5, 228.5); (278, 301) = 0.8 min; 6.86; 6.59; 7.22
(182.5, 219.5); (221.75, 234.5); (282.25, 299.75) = 0.6 min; 6.91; 6.66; 7.21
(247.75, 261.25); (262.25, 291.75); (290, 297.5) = 0.6 min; 7.42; 7.19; 7.27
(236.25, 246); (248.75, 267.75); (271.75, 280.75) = -2.0 min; 6.11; 7.36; 7.23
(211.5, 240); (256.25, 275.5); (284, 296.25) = -0.8 min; 6.57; 7.23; 7.14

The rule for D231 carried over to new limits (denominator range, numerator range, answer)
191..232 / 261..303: 1.10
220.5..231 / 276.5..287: 1.09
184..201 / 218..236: 0.87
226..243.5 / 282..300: 1.13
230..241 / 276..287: 1.11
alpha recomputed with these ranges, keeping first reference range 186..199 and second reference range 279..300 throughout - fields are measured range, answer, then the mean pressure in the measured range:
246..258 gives 0.00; 7.45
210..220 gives 1.36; 6.64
